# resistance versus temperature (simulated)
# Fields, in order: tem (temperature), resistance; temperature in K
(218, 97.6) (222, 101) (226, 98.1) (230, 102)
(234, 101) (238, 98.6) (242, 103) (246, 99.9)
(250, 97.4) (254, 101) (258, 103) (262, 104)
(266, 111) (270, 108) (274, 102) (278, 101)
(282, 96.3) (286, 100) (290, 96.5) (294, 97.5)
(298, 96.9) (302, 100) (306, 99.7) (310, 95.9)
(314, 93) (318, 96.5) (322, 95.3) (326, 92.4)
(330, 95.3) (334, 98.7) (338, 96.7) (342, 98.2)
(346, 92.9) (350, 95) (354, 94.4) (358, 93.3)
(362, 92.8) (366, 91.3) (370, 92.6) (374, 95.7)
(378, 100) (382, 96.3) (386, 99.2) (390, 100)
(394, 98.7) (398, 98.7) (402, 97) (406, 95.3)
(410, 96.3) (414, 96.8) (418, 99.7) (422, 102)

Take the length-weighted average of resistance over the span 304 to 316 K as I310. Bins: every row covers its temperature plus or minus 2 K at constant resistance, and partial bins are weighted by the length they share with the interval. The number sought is 96.2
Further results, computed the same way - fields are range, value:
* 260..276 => 106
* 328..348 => 96.4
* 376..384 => 98.2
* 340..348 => 95.6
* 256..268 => 106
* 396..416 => 96.8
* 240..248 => 101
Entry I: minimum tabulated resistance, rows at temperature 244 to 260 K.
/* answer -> 97.4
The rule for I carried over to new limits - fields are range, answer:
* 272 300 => 96.3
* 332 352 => 92.9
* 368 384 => 92.6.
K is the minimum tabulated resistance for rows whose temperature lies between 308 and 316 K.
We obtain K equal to 93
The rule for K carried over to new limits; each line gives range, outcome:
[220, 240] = 98.1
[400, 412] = 95.3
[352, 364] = 92.8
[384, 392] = 99.2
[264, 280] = 101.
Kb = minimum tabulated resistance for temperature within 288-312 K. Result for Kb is 95.9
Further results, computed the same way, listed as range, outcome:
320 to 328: 92.4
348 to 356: 94.4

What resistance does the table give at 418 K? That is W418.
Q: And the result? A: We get 99.7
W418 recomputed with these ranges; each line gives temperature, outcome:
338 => 96.7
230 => 102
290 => 96.5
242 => 103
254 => 101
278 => 101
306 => 99.7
